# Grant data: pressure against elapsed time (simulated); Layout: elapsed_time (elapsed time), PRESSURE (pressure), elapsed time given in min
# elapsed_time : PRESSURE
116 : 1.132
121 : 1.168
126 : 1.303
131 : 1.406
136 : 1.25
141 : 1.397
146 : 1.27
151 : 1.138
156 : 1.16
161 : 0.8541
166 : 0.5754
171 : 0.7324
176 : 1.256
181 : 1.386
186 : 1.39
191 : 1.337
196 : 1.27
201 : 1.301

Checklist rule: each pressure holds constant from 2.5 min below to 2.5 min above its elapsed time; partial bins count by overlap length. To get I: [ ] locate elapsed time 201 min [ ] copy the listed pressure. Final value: 1.301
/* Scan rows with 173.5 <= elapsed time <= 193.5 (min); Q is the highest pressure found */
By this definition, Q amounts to 1.39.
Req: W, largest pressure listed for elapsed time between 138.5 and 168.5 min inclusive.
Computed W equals 1.397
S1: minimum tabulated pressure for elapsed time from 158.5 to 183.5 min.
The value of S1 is 0.5754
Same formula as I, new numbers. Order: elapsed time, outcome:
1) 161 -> 0.8541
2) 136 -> 1.25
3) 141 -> 1.397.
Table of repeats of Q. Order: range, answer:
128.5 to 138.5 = 1.406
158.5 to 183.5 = 1.386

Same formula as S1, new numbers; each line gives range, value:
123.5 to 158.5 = 1.138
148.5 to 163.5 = 0.8541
